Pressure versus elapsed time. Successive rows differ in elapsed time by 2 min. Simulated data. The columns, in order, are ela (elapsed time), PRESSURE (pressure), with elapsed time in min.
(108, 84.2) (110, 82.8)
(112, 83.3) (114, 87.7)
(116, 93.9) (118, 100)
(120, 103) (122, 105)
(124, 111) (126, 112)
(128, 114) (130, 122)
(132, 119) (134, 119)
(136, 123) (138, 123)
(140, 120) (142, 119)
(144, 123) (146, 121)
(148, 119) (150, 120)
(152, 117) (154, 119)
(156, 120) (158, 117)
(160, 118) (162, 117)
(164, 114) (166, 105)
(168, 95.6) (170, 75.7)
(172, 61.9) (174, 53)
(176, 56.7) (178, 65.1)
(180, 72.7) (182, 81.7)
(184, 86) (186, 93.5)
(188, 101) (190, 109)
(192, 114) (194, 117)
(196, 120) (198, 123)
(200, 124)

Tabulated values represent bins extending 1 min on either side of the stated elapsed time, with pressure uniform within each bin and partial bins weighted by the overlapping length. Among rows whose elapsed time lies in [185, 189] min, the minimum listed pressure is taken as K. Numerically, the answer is 93.5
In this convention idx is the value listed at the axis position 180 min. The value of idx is 72.7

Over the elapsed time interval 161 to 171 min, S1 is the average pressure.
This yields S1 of 101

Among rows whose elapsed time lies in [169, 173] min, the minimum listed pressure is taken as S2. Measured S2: 61.9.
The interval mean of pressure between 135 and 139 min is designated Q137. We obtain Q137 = 123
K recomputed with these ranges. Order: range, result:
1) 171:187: 53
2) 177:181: 65.1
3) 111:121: 83.3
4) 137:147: 119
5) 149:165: 114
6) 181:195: 81.7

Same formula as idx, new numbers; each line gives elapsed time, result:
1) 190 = 109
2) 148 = 119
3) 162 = 117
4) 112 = 83.3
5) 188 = 101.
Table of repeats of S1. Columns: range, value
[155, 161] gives 118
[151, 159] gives 118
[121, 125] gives 108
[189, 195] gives 113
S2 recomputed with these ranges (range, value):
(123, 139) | 111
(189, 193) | 109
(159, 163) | 117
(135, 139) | 123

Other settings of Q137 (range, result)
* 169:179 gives 62.5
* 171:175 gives 57.5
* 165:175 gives 78.2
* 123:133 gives 116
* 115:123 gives 100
